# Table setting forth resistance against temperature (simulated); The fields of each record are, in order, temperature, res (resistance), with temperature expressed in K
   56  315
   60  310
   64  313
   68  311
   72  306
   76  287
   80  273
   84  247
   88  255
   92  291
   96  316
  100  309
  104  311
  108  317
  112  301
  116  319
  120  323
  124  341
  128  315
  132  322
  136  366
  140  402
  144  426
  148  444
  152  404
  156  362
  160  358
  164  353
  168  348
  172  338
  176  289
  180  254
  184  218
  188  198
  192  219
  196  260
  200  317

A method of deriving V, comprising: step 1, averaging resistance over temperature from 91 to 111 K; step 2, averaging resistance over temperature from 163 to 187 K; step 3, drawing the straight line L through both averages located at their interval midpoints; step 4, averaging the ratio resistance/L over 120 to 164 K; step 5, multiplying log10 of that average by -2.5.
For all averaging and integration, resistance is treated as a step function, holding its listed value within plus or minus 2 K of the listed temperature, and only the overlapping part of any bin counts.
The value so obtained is -0.23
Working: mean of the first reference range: 309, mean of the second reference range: 294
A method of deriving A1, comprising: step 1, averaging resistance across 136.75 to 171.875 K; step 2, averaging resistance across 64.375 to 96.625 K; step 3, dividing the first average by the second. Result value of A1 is 1.3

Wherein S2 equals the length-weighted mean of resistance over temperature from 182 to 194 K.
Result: 212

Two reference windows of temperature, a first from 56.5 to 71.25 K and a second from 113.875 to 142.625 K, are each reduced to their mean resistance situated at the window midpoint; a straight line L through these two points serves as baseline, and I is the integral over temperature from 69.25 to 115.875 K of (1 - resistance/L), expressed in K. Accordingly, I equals 4.6 K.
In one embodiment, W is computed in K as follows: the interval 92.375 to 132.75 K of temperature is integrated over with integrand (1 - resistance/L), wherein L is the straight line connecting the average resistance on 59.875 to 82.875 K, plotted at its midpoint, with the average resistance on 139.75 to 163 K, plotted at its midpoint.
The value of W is 3.7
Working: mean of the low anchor 297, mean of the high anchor 397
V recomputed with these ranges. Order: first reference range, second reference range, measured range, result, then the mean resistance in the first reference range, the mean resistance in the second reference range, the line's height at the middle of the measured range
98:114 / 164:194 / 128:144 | -0.236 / 310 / 272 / 294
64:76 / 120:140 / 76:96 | 0.154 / 306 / 341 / 315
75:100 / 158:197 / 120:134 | -0.156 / 280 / 284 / 282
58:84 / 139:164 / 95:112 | 0.082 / 296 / 396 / 336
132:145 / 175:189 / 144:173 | -0.188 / 384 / 239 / 318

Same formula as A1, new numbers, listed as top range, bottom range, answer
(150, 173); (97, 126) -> 1.14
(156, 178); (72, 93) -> 1.24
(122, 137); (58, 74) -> 1.08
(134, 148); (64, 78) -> 1.34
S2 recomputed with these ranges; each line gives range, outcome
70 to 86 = 278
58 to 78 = 305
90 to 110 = 309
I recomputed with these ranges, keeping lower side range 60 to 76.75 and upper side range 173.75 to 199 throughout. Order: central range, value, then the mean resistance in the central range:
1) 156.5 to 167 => -4.05 K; 356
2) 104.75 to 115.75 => -1.04 K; 311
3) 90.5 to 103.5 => -0.70 K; 307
